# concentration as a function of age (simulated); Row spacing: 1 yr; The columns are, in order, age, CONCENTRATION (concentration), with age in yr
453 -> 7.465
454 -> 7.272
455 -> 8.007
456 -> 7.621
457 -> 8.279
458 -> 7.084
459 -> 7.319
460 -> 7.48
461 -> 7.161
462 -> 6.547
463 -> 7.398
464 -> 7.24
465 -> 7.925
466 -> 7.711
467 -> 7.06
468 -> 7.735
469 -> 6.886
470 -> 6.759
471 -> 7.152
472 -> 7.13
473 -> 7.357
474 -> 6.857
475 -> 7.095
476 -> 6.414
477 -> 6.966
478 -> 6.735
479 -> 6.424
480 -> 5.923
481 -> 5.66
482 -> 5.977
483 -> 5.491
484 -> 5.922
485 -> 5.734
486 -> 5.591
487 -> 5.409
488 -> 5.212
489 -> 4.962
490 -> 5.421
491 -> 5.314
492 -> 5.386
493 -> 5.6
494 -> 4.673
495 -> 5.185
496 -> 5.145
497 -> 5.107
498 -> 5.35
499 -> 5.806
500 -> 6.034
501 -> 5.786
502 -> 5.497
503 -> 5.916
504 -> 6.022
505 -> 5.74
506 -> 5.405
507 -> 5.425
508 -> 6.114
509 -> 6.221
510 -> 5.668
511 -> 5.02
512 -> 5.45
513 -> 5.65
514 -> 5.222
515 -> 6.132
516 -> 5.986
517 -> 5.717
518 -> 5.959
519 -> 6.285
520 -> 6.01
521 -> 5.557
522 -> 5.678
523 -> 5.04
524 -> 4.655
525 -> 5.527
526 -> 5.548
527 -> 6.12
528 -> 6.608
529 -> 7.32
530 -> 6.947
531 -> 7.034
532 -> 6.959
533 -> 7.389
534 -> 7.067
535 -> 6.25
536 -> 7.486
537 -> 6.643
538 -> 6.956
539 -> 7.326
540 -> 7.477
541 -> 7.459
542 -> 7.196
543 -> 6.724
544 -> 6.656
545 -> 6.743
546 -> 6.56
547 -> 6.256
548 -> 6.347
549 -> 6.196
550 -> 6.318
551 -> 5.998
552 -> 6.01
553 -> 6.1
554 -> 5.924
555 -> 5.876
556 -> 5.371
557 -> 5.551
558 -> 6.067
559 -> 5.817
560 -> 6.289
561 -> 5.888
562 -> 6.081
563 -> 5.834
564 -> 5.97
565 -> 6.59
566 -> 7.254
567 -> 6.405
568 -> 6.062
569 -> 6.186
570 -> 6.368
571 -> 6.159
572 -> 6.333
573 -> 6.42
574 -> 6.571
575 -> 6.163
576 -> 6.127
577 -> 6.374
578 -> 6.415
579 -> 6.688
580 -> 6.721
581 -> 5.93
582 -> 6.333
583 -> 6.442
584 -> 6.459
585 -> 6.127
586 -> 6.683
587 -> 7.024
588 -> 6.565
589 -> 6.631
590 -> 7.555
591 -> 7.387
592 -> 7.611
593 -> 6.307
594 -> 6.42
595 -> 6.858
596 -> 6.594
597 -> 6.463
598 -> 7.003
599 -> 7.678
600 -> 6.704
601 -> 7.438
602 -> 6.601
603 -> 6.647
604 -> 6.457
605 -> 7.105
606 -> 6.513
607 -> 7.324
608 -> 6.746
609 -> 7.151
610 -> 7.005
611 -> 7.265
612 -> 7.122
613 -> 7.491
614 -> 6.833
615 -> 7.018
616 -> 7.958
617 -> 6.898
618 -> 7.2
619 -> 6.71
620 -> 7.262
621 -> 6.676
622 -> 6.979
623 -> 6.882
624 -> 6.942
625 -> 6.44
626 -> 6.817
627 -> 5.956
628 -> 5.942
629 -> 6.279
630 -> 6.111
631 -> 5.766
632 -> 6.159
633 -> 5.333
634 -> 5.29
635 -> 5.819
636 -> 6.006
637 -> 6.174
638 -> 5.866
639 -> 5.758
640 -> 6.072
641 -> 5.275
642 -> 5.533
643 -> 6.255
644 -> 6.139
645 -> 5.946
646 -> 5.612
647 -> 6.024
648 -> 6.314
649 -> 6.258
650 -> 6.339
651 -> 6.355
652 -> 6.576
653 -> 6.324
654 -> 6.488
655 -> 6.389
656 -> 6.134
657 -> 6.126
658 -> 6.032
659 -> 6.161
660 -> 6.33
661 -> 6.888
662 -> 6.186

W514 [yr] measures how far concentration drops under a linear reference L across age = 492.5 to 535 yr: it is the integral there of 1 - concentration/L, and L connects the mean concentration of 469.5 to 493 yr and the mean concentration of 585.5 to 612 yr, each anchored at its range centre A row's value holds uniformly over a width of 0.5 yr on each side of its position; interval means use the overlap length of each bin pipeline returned 3.3 yr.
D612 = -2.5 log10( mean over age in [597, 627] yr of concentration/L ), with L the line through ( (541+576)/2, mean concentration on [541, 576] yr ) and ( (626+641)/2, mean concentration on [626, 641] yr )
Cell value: -0.16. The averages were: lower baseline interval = 6.26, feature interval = 6.97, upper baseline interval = 5.91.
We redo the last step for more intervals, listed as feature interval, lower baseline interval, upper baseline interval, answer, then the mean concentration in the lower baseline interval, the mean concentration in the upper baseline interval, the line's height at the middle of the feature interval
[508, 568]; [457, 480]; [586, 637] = 0.11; 7.11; 6.73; 6.93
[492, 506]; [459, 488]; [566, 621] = 0.21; 6.69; 6.75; 6.7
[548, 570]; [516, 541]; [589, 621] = 0.09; 6.41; 7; 6.65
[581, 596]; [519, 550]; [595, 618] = 0.03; 6.52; 7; 6.88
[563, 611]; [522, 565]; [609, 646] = -0.04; 6.37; 6.42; 6.39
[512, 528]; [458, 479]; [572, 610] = 0.22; 7.13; 6.71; 6.95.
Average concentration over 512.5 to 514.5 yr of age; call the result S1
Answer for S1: 5.44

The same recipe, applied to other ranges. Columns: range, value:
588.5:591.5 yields 7.19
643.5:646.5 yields 5.9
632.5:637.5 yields 5.72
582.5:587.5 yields 6.55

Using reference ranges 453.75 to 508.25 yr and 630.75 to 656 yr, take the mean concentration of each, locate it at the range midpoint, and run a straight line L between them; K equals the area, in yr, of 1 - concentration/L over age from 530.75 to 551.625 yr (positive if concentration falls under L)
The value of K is -2.0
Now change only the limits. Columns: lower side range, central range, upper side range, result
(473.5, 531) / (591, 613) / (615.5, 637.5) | -2.2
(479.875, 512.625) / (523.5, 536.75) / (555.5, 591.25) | -1.4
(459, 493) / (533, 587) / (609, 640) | 0.8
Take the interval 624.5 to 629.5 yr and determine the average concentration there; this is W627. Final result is 6.29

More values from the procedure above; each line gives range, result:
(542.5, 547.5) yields 6.59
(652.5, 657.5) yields 6.29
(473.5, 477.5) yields 6.83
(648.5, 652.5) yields 6.38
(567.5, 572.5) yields 6.22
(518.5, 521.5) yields 5.95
